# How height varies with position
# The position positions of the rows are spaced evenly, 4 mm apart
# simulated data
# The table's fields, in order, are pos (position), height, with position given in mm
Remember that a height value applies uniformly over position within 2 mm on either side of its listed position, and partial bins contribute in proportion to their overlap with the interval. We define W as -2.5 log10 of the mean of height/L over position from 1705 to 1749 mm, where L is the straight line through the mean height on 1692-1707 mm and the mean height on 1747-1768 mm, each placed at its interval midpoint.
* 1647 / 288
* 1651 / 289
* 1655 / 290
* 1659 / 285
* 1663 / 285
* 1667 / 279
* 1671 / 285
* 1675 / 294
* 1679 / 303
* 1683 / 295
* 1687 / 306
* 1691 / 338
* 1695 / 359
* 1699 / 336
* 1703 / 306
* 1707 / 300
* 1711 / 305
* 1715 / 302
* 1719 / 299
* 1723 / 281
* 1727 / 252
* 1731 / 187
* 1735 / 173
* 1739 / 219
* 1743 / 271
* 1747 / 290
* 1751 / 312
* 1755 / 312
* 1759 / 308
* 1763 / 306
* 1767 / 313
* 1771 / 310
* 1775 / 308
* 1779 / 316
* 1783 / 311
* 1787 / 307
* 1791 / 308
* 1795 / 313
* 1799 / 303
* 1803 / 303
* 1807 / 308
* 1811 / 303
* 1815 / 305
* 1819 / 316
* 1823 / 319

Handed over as 0.217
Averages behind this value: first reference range 329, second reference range 308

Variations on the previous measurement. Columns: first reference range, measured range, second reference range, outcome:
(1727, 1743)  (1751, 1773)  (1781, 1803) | -0.209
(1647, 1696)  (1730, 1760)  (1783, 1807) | 0.171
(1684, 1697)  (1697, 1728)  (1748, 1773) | 0.089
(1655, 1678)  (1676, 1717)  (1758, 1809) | -0.079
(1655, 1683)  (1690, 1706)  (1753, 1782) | -0.128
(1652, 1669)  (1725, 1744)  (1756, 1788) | 0.354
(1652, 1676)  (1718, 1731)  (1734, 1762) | 0.063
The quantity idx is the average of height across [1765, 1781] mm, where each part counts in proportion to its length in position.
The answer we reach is 312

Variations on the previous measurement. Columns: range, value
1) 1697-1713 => 312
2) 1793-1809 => 307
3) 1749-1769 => 310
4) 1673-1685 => 297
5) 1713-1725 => 294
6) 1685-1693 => 322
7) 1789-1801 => 308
